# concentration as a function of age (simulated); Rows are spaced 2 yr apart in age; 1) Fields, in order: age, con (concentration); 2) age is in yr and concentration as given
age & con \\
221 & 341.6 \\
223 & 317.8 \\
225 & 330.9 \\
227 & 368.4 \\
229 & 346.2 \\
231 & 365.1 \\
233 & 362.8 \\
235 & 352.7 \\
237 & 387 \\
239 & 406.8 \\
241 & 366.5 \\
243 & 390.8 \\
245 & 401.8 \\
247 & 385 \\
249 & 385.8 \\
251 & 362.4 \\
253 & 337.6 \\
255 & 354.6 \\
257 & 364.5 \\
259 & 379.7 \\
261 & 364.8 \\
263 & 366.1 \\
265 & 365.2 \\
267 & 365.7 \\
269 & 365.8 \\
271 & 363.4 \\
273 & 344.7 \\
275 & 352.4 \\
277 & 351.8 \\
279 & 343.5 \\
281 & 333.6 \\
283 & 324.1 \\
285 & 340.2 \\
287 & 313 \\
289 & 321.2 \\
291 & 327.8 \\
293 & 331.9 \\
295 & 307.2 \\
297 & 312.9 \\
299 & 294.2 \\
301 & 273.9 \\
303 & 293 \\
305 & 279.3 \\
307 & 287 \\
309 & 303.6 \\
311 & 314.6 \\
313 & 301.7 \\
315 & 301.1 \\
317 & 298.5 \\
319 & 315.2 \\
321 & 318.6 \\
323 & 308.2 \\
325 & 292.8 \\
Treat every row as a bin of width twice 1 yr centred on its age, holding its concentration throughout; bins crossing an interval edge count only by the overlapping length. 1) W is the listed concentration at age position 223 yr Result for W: 317.8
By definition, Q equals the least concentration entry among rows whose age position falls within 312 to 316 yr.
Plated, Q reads 301.1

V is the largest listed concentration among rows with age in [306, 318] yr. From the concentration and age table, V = 314.6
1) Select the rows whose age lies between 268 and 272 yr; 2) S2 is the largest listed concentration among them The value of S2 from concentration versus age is 365.8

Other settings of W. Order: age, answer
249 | 385.8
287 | 313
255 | 354.6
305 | 279.3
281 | 333.6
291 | 327.8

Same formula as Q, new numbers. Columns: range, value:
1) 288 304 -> 273.9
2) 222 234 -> 317.8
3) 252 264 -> 337.6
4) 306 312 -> 287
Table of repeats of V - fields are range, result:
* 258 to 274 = 379.7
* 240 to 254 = 401.8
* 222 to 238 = 387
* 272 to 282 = 352.4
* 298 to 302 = 294.2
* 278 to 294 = 343.5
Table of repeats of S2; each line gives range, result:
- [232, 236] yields 362.8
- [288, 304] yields 331.9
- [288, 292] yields 327.8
